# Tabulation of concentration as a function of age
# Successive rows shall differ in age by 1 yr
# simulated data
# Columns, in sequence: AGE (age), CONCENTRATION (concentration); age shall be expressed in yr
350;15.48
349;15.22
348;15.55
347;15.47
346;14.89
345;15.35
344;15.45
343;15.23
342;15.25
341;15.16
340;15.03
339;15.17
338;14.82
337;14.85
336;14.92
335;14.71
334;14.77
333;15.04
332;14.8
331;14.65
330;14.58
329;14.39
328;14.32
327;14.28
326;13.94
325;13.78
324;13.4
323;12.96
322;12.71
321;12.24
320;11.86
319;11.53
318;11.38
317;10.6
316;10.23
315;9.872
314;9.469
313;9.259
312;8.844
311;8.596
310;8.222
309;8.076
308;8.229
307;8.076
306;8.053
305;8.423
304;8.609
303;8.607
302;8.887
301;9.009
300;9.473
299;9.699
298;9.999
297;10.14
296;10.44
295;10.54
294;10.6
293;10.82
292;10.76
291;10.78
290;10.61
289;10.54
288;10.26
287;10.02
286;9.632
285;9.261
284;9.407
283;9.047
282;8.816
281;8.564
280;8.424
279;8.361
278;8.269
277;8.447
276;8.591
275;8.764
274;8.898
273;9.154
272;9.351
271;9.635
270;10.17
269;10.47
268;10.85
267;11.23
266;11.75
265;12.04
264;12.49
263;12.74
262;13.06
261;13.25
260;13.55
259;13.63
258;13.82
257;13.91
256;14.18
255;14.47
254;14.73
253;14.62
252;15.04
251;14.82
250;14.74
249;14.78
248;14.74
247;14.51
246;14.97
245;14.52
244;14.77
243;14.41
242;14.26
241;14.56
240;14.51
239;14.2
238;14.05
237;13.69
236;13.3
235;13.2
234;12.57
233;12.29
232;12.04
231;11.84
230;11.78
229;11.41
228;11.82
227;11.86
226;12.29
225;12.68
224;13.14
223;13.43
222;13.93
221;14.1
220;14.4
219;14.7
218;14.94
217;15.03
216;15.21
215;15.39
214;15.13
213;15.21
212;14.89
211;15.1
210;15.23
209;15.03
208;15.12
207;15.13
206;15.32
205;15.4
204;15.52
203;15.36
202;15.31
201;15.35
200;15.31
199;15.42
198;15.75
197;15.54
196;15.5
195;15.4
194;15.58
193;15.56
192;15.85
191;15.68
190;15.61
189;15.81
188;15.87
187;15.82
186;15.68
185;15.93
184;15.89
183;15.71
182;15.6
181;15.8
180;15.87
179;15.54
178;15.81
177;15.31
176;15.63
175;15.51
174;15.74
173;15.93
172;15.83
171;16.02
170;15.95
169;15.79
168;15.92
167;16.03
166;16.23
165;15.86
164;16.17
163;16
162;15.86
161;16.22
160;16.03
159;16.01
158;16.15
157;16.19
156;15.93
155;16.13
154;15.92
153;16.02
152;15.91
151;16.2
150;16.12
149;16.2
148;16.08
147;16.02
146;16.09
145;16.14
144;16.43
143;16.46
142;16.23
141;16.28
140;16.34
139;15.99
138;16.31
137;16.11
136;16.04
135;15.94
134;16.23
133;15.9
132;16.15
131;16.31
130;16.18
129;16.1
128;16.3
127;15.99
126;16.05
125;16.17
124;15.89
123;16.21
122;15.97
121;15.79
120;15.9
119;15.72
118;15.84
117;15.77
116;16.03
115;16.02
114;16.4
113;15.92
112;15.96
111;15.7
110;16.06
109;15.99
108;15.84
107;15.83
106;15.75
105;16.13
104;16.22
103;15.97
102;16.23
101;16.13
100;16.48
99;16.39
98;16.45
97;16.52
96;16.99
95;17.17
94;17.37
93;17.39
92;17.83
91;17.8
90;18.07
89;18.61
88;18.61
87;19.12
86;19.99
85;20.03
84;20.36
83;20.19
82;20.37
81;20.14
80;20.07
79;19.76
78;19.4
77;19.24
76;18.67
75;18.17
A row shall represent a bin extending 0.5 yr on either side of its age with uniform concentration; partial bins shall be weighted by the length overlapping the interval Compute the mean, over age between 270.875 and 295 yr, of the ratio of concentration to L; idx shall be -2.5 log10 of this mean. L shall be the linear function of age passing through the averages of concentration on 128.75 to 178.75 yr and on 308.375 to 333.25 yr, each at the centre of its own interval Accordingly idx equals 0.33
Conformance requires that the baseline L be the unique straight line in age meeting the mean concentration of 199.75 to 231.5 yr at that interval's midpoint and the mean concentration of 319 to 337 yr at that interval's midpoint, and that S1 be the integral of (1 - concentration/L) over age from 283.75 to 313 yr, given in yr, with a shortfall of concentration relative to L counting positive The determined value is 9.5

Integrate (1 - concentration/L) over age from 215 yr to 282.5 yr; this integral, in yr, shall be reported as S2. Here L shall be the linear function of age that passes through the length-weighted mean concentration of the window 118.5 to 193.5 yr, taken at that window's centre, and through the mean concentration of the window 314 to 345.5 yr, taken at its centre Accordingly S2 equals 9.9 yr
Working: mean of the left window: 16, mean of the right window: 13.7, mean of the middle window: 12.6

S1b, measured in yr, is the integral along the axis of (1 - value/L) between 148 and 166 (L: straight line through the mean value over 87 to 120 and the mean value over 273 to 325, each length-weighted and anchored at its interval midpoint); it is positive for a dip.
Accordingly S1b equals -1.7 yr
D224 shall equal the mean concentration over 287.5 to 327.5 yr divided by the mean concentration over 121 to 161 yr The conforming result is 0.6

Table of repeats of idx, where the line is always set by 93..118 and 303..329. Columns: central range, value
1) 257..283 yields 0.13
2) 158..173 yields -0.09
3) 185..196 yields -0.12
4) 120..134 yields -0.03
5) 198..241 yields -0.07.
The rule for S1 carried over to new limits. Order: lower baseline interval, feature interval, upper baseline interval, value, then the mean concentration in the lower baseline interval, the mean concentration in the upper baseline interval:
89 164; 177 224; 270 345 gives -3.9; 16.2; 11.1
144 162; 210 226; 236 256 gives 0.6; 16.1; 14.5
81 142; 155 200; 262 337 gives -3.6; 16.7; 10.7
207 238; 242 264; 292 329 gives -2.8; 13.7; 10.5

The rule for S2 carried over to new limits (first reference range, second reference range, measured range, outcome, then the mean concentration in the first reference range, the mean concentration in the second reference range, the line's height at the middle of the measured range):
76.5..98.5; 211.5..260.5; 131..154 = 1.07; 18.7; 13.9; 16.9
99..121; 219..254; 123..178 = -2.89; 16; 13.7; 15.2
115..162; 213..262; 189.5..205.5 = -0.81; 16.1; 13.9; 14.8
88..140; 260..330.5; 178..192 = -1.74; 16.3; 10.4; 14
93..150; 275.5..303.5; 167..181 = -1.65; 16.2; 9.57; 14.1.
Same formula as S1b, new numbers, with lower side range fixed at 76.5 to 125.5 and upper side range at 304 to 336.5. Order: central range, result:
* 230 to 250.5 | -0.21 yr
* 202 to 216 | -0.69 yr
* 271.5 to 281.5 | 3.22 yr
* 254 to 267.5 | 0.07 yr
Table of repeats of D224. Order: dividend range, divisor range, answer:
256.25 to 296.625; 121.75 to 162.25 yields 0.65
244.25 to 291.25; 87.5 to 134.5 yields 0.71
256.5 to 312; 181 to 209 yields 0.65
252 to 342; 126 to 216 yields 0.72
